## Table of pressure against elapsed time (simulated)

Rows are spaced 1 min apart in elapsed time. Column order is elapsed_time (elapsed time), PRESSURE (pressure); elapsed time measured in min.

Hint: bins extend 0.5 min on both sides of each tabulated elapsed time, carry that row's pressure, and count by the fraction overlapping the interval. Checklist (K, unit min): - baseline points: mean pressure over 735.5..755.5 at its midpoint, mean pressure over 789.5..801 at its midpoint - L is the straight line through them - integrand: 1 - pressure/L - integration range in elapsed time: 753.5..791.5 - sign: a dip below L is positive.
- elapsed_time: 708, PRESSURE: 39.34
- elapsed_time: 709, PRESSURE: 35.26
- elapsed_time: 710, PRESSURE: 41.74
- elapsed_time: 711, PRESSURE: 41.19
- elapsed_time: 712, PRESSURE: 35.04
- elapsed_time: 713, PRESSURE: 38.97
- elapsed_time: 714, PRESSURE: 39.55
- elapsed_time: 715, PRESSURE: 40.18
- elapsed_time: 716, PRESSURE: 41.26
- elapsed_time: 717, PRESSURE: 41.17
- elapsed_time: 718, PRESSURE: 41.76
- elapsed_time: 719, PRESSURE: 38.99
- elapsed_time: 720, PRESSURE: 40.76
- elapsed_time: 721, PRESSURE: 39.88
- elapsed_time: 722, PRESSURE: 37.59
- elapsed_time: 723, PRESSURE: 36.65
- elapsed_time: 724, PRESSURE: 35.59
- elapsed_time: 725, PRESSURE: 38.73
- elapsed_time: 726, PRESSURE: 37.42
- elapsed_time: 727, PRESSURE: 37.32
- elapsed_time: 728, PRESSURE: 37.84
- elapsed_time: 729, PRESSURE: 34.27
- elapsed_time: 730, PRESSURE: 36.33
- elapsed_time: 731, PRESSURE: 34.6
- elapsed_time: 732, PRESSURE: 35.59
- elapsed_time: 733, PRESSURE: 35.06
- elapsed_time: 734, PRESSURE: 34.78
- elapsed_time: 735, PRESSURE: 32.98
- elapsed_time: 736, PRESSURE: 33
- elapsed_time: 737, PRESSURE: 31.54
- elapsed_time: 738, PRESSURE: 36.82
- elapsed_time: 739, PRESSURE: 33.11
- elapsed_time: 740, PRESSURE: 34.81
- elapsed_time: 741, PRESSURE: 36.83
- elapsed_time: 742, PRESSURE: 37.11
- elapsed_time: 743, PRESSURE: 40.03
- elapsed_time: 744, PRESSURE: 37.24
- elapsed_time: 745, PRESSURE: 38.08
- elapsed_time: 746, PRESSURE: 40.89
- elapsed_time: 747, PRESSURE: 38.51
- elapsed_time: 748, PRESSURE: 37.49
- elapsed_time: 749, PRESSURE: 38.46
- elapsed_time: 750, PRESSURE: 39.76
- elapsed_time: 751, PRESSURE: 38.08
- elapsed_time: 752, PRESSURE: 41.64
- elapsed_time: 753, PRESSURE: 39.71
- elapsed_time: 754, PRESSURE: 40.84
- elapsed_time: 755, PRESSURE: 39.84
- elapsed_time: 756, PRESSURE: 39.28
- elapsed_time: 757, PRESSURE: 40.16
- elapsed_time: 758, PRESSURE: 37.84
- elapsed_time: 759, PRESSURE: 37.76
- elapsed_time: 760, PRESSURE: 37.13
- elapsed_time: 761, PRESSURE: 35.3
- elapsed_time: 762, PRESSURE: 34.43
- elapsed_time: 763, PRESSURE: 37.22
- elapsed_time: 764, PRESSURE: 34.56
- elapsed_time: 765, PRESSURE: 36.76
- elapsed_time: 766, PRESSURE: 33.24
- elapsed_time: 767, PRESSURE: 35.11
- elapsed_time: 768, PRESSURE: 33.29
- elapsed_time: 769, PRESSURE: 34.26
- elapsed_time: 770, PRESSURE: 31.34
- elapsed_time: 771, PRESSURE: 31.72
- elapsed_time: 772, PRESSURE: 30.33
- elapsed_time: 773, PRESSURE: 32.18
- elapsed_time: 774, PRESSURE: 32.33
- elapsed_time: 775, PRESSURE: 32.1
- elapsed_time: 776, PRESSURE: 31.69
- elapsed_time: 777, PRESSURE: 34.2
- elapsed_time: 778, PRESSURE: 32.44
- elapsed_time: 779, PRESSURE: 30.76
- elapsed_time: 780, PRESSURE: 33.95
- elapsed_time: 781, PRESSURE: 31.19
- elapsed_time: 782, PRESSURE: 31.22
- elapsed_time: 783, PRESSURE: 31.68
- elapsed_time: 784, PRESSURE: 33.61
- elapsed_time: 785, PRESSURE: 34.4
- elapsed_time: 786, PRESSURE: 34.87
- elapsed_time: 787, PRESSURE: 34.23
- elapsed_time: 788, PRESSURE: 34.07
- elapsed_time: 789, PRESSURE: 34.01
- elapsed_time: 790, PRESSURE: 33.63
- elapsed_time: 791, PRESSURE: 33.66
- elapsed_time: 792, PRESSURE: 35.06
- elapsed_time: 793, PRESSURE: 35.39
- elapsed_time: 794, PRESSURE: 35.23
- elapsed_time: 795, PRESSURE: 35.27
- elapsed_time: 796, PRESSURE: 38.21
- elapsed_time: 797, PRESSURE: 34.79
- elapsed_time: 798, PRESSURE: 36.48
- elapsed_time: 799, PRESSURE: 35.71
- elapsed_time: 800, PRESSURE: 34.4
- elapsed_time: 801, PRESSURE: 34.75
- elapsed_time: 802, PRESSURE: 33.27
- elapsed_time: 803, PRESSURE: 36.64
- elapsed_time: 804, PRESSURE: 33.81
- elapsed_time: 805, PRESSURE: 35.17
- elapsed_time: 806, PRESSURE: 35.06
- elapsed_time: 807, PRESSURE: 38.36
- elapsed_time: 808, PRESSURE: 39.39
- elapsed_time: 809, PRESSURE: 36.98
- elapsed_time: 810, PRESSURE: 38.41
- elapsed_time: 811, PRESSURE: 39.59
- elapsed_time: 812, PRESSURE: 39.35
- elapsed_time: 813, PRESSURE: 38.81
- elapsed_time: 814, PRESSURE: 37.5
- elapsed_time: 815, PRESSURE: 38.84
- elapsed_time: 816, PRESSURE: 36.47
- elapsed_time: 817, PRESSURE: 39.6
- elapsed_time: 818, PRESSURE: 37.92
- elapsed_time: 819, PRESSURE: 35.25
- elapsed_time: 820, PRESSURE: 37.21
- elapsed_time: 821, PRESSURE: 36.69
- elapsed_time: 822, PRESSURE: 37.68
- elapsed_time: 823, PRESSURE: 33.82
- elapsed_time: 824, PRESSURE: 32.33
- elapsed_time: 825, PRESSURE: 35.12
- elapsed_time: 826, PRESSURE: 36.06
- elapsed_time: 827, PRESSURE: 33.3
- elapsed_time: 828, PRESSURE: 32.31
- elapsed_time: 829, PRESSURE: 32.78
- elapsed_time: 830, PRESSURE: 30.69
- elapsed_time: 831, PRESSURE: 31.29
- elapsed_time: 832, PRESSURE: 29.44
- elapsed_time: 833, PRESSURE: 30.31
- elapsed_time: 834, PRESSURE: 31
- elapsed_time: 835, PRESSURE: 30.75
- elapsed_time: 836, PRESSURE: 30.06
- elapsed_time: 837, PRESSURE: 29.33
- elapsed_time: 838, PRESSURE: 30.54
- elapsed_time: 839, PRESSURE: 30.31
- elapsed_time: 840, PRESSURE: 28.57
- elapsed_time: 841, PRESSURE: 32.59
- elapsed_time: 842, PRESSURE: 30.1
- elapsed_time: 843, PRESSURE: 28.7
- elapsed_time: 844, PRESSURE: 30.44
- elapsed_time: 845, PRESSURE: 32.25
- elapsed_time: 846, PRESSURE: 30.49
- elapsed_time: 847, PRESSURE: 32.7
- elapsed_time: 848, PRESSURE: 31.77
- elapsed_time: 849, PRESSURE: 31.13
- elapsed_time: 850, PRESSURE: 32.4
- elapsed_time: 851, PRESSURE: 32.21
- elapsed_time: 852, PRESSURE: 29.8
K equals 2.1 min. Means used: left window 37.7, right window 35.2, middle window 34.4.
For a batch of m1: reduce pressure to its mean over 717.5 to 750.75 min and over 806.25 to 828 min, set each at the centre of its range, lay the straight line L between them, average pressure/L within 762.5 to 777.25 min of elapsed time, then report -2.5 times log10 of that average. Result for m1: 0.11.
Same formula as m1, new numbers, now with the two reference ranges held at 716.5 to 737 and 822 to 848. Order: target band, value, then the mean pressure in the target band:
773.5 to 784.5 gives 0.07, 32.3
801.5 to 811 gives -0.11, 36.5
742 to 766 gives -0.08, 38.2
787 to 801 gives -0.05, 35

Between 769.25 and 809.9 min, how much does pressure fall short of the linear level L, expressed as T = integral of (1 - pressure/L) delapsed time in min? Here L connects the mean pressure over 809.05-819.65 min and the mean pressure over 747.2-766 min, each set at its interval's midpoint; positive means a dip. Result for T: 4.20 min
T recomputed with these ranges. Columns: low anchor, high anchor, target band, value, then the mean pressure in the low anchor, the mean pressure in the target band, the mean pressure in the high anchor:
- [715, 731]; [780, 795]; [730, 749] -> 0.53 min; 38.3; 36.1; 33.8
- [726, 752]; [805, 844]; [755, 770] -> -0.09 min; 36.5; 36.1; 34.2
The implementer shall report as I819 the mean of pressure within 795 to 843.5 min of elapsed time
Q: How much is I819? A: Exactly 34.5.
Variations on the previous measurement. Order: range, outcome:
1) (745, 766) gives 38.2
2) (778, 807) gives 34.3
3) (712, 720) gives 40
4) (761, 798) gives 33.7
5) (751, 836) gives 35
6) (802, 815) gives 37.3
